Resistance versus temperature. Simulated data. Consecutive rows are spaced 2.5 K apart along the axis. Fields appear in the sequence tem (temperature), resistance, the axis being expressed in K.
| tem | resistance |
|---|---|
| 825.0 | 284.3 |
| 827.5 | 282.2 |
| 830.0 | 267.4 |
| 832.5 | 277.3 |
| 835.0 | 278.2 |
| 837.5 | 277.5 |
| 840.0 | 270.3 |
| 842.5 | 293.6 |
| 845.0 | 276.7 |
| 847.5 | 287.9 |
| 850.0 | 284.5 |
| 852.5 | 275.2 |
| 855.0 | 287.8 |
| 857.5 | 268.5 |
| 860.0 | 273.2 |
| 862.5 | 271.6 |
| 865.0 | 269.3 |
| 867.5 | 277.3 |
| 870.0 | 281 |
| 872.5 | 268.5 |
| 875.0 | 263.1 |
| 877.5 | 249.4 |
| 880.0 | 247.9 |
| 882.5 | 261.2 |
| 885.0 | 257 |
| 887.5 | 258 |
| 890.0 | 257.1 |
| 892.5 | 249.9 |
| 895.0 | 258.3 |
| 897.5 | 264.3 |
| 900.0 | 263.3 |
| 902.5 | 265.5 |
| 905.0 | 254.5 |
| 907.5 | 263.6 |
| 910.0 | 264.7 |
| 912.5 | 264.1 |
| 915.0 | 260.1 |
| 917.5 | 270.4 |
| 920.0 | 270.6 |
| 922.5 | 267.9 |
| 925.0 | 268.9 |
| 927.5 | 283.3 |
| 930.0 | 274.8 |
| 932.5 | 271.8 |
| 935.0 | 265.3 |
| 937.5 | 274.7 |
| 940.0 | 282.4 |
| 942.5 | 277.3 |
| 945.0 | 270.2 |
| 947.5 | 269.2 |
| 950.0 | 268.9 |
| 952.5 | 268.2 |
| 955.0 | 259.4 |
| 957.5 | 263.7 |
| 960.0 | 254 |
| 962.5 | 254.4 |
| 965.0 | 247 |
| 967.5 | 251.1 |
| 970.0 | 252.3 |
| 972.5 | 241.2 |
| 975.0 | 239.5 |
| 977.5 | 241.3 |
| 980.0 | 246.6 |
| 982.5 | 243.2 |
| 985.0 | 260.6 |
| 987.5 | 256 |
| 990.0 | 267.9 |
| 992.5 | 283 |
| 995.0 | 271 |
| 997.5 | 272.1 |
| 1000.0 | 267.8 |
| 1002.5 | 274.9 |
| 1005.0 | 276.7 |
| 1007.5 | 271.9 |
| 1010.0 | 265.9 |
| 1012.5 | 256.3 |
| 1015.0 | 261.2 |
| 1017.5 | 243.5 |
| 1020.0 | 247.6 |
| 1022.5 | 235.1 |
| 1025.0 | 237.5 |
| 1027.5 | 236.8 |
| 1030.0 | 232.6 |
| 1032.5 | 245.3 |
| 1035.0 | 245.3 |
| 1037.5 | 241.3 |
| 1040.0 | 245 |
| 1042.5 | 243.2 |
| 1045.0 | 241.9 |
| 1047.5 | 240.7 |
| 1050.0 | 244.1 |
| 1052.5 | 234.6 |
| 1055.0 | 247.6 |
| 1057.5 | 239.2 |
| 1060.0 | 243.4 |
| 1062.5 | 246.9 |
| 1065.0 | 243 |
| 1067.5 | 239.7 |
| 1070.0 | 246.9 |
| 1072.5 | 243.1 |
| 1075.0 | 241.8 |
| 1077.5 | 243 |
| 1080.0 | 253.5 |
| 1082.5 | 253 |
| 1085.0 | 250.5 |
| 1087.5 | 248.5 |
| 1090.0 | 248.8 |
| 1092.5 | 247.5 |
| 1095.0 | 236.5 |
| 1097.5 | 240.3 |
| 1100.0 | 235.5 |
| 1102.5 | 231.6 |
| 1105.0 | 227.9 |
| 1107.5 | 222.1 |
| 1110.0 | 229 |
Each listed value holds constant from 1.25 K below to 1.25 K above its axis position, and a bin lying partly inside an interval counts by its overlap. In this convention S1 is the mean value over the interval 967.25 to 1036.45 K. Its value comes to 254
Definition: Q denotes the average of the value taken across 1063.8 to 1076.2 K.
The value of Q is 243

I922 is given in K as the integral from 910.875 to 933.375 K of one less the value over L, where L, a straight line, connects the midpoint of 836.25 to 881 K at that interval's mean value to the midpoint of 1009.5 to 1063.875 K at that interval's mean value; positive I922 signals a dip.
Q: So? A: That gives -0.60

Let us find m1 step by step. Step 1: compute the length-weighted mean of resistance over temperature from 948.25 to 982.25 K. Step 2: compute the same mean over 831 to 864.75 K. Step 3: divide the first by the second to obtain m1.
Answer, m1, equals 0.9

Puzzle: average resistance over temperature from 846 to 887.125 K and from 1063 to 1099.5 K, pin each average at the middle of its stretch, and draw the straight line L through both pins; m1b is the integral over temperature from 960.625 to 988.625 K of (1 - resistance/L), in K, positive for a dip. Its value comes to 1.0 K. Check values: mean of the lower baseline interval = 270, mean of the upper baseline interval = 245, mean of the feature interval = 249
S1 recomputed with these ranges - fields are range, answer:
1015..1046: 242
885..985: 261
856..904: 263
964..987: 247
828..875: 277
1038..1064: 243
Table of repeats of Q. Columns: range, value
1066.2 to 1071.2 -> 243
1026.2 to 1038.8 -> 240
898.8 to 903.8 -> 264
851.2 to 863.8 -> 275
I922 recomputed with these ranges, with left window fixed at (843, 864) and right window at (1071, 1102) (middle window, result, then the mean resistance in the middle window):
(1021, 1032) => 0.7 K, 236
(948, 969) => 0.4 K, 259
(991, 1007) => -1.0 K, 274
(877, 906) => 1.7 K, 257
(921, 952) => -0.7 K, 273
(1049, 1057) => 0.3 K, 242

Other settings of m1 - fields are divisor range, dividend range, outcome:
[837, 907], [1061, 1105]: 0.91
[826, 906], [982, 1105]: 0.93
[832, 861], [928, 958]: 0.97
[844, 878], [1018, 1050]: 0.88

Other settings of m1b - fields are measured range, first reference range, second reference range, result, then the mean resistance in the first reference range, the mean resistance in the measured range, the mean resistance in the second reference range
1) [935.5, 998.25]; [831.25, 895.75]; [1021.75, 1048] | -2.1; 270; 261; 241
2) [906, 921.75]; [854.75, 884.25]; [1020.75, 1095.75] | -0.2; 267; 265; 243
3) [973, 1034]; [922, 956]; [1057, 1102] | 0.9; 272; 255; 244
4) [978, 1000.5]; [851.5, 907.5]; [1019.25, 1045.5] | -1.3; 265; 262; 241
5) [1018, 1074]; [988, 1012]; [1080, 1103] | 3.4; 271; 242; 245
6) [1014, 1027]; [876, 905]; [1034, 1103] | 0.2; 257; 244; 244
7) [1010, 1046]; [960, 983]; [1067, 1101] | 0.2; 247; 245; 245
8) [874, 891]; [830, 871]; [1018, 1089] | 1.0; 278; 256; 243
